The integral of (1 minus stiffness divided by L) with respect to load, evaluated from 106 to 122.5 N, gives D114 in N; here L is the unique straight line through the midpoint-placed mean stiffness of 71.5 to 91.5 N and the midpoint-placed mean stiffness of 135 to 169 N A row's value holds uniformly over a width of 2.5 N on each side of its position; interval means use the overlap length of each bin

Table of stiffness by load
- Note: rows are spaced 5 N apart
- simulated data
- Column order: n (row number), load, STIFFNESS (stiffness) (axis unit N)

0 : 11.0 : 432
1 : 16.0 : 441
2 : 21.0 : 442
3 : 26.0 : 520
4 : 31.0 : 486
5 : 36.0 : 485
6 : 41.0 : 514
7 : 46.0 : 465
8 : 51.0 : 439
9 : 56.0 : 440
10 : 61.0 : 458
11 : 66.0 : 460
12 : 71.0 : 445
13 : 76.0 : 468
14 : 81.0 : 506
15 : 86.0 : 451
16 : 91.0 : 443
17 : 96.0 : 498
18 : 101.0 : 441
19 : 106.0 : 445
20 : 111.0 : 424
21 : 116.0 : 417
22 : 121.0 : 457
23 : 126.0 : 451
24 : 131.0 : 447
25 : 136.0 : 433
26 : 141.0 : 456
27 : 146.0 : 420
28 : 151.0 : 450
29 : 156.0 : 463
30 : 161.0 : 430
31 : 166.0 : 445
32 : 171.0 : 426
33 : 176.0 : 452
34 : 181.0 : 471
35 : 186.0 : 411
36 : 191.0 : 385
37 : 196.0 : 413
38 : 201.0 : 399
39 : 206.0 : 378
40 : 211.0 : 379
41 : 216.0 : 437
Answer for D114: 0.82 N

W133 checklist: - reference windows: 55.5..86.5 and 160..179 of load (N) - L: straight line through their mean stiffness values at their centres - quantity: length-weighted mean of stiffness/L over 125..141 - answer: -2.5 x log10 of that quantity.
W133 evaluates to 0.01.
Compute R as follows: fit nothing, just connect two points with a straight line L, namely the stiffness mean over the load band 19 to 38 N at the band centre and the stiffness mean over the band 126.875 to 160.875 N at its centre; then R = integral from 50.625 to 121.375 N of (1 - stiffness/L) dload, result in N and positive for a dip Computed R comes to 1.7 N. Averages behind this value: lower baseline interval 484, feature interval 453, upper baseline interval 444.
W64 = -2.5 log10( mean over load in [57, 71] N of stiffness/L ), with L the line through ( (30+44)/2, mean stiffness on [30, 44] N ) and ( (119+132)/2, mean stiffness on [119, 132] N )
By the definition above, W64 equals 0.06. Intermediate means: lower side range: 495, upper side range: 452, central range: 454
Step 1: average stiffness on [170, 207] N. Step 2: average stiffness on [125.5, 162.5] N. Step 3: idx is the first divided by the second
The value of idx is 0.9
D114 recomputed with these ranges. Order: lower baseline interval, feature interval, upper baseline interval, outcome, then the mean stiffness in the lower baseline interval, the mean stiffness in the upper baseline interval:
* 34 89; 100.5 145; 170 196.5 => 0.6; 466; 427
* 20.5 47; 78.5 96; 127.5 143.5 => -0.2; 490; 446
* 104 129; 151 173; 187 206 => -1.4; 439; 397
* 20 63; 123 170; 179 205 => -1.4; 473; 413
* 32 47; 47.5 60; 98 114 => 0.9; 490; 438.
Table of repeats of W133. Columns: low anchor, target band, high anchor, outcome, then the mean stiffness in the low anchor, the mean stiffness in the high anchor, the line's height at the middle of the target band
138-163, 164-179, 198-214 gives -0.05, 444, 388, 423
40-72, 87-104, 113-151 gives -0.02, 458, 441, 449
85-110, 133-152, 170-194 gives 0.00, 454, 429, 441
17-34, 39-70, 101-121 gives 0.01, 479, 434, 464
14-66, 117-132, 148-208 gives -0.01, 469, 427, 443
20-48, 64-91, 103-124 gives -0.01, 488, 436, 460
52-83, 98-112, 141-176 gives 0.03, 461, 441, 453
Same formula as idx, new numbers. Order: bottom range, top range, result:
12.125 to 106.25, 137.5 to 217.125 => 0.91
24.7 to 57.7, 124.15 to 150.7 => 0.92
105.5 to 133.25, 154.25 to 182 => 1.01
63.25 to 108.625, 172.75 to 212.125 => 0.89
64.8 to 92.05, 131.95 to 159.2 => 0.96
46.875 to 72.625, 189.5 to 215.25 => 0.88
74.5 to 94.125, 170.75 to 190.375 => 0.93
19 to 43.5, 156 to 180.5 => 0.90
